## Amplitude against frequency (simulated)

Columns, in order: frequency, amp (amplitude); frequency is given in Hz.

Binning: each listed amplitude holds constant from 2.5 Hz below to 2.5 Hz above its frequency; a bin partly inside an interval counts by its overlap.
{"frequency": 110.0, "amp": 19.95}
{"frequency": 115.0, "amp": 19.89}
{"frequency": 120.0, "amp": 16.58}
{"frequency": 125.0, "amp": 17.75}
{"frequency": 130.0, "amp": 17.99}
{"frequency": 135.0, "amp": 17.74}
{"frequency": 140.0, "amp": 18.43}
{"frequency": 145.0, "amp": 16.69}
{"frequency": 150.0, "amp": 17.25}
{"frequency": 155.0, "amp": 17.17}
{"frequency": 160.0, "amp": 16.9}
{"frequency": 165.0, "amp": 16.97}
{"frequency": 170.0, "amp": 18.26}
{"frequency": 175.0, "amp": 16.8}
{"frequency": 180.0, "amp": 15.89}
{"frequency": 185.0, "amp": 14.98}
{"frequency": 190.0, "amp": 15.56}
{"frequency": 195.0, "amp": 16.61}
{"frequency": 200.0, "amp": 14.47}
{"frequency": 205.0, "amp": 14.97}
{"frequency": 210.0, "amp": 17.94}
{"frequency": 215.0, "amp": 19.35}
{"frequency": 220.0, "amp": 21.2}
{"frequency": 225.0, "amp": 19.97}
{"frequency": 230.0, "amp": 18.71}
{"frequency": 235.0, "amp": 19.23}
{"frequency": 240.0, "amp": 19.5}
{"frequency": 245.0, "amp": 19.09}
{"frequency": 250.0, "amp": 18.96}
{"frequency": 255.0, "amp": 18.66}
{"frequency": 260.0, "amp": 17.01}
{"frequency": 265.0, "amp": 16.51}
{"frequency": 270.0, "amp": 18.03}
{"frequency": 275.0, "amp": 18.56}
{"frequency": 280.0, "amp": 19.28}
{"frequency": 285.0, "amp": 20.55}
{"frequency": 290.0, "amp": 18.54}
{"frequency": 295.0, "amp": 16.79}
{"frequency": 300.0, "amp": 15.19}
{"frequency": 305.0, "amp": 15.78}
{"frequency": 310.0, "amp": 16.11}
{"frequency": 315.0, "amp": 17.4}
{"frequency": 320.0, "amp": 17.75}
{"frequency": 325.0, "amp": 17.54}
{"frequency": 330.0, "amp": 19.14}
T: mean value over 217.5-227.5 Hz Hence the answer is 20.6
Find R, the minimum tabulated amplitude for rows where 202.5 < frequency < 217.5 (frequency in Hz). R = 14.97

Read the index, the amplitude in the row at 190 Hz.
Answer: 15.56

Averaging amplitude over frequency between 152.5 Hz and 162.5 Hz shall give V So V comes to 17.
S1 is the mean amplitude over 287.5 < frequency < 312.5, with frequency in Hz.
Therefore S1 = 16.5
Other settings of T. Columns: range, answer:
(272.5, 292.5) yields 19.2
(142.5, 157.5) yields 17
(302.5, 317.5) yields 16.4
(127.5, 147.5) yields 17.7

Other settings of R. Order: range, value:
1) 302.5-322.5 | 15.78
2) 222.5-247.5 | 18.71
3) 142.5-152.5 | 16.69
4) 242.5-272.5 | 16.51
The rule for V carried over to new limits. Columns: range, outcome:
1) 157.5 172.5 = 17.4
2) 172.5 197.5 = 16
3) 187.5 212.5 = 15.9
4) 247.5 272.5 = 17.8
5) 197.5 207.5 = 14.7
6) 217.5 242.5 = 19.7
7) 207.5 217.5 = 18.6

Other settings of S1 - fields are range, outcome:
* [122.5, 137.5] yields 17.8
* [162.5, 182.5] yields 17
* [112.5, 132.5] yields 18.1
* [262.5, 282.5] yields 18.1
